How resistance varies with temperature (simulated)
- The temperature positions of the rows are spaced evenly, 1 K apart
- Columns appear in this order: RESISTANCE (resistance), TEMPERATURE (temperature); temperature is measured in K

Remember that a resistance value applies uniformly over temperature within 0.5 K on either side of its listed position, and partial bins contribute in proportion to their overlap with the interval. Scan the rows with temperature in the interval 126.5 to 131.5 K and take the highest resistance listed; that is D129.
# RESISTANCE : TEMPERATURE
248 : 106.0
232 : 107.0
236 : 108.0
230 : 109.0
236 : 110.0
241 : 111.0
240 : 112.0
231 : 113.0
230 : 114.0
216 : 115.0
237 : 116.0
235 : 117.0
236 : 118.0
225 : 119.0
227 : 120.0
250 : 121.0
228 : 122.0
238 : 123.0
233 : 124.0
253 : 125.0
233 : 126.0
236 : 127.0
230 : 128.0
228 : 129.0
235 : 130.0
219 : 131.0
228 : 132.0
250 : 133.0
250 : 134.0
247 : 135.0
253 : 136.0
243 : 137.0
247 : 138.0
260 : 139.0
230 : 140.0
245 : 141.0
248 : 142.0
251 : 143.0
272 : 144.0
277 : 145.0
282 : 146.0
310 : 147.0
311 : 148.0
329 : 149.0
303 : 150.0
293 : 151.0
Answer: 236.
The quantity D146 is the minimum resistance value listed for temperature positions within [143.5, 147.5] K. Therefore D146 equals 272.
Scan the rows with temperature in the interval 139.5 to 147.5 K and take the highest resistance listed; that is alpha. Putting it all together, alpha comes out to 310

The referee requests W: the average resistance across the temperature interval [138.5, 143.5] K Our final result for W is 247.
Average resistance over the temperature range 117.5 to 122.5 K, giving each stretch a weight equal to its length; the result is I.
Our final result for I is 233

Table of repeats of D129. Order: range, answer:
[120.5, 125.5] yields 253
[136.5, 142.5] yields 260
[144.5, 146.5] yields 282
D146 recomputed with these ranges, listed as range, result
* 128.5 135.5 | 219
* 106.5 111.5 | 230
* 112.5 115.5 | 216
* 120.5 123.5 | 228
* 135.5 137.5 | 243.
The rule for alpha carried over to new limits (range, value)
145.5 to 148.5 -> 311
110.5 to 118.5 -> 241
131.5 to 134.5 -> 250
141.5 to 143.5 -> 251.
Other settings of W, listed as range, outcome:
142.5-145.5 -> 267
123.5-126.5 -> 240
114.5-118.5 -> 231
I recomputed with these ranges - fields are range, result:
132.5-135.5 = 249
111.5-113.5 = 236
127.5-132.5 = 228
